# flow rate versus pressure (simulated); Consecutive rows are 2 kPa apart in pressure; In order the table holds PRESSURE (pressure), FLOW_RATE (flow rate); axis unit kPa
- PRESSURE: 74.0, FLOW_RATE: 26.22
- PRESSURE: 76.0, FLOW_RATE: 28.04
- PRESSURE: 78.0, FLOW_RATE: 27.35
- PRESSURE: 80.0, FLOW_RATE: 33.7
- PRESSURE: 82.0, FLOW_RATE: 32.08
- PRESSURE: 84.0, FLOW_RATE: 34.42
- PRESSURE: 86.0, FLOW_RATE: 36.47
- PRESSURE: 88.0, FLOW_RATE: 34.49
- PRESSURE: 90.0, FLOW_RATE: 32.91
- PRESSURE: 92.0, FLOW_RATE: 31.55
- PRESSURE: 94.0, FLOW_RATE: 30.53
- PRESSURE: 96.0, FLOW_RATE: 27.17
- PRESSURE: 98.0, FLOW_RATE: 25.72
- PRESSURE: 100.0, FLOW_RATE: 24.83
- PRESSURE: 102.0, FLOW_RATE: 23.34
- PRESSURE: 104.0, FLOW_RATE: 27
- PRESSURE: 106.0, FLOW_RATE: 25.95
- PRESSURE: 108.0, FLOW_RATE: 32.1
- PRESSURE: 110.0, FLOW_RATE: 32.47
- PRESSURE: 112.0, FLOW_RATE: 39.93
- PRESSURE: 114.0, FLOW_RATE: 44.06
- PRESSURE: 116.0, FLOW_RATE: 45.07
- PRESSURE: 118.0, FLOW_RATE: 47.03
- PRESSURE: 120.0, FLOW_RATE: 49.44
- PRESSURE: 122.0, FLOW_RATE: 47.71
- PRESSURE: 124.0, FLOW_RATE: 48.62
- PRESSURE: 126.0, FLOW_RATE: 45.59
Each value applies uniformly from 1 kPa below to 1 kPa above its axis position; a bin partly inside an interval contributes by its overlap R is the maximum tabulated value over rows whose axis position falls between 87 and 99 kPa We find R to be 34.49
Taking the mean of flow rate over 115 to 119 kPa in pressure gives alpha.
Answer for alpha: 46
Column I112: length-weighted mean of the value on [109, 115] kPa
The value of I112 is 38.8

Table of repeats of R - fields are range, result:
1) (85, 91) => 36.47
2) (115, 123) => 49.44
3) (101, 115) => 44.06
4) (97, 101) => 25.72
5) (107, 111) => 32.47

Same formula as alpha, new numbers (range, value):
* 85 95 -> 33.2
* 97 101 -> 25.3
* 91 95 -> 31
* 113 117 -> 44.6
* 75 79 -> 27.7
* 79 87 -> 34.2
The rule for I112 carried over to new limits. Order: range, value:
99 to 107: 25.3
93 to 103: 26.3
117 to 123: 48.1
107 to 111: 32.3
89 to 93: 32.2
